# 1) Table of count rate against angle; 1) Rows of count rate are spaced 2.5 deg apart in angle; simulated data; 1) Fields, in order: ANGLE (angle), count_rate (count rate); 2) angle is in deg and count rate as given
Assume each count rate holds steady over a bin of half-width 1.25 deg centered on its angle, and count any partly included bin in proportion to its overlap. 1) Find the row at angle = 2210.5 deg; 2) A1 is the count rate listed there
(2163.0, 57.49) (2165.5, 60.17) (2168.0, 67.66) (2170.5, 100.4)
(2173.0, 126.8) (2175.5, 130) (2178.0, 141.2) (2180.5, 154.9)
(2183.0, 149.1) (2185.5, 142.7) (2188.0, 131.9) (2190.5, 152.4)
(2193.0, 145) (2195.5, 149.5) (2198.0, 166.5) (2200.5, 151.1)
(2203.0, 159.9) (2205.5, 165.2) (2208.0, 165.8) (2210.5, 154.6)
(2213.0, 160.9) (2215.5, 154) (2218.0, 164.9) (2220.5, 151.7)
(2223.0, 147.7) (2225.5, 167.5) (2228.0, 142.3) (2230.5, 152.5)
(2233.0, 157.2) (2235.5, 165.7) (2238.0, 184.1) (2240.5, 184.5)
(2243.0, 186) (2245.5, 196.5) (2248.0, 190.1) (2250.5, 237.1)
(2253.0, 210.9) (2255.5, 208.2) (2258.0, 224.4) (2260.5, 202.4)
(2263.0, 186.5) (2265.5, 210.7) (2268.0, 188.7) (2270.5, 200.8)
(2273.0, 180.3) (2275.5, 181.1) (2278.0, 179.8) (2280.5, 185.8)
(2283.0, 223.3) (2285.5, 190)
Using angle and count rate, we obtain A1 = 154.6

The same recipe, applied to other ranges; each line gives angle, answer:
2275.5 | 181.1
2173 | 126.8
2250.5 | 237.1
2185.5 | 142.7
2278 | 179.8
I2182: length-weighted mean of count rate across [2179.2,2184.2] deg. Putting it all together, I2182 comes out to 152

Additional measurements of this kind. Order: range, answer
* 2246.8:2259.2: 214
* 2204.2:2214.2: 162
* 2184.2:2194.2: 143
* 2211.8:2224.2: 156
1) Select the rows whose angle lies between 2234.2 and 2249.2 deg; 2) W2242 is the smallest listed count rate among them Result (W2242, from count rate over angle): 165.7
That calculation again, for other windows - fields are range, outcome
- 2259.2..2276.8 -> 180.3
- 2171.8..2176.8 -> 126.8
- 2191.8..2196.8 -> 145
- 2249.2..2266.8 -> 186.5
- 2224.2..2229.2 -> 142.3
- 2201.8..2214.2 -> 154.6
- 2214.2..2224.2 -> 147.7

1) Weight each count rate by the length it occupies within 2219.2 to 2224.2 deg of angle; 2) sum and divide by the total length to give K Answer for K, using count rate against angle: 150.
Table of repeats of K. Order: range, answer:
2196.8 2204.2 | 159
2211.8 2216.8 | 157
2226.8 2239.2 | 160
